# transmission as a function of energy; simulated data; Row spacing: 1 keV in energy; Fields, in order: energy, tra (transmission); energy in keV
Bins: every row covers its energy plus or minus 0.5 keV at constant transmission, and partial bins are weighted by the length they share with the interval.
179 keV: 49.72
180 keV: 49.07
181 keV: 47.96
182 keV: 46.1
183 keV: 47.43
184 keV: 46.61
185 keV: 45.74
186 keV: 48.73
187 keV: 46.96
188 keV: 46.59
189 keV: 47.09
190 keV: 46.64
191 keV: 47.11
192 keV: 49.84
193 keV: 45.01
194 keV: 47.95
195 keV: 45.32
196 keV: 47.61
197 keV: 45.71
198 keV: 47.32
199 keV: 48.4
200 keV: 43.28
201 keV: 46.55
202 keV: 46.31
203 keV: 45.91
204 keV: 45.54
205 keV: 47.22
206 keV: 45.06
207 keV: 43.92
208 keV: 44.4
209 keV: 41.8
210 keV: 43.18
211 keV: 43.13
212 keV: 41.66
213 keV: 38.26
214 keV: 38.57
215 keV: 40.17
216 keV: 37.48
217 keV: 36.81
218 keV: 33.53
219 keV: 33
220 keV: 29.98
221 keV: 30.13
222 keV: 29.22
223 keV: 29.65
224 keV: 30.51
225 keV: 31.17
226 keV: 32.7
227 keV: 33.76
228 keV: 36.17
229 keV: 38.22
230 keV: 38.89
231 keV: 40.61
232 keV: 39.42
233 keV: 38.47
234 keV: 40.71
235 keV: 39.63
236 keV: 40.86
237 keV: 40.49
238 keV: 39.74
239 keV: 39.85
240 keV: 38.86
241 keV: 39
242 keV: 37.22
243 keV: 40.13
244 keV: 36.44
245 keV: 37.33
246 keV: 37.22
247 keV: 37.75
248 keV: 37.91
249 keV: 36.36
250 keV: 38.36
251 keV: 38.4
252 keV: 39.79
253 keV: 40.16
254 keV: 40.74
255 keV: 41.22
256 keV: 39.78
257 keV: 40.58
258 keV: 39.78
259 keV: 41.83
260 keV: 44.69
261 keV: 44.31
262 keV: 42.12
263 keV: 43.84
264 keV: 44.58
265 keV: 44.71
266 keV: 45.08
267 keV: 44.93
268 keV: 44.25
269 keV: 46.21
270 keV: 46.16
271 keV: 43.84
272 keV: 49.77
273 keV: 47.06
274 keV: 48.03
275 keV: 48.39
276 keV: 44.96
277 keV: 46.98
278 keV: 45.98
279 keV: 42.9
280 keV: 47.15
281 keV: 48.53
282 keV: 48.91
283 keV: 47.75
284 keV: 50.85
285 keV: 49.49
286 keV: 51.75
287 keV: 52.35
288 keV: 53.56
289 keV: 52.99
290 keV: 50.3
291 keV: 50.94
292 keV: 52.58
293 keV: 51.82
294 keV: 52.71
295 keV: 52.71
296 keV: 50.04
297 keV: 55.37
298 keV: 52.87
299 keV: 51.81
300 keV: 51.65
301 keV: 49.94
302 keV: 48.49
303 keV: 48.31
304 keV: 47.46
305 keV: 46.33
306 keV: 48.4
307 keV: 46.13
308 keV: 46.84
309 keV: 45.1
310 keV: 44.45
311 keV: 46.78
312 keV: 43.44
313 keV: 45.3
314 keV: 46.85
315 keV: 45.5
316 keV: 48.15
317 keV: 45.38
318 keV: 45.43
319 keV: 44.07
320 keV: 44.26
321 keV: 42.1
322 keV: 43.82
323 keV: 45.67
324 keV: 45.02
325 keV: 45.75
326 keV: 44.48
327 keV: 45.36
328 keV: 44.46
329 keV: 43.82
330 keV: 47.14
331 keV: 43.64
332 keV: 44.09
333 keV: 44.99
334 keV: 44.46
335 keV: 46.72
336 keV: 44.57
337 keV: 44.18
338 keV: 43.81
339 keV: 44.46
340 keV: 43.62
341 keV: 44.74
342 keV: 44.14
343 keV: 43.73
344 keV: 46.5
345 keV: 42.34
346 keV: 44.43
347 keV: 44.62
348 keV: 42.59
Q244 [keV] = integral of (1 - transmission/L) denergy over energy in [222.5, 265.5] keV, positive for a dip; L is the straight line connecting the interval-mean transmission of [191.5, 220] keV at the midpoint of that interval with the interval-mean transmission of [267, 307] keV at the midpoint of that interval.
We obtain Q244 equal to 6.6 keV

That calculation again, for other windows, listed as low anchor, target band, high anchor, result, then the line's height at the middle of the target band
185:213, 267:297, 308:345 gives -2.52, 45.2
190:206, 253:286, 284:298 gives 3.64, 50.8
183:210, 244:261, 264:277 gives 2.42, 46.1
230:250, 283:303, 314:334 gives -4.14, 42.7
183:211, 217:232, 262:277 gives 4.00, 46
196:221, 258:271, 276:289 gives 0.82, 47.2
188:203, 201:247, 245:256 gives 4.33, 42.6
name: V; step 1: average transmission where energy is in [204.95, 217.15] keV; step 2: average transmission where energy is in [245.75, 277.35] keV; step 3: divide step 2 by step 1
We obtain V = 1.0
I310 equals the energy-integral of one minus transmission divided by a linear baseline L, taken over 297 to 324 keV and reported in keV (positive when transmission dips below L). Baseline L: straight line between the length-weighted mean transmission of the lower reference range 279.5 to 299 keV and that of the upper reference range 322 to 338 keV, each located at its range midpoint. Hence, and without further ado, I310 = 0.6 keV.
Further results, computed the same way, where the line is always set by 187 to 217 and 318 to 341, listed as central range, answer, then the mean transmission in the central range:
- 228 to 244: 1.92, 39.3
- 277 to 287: -0.83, 48.3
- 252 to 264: 0.76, 41.8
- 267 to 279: -0.45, 46.3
